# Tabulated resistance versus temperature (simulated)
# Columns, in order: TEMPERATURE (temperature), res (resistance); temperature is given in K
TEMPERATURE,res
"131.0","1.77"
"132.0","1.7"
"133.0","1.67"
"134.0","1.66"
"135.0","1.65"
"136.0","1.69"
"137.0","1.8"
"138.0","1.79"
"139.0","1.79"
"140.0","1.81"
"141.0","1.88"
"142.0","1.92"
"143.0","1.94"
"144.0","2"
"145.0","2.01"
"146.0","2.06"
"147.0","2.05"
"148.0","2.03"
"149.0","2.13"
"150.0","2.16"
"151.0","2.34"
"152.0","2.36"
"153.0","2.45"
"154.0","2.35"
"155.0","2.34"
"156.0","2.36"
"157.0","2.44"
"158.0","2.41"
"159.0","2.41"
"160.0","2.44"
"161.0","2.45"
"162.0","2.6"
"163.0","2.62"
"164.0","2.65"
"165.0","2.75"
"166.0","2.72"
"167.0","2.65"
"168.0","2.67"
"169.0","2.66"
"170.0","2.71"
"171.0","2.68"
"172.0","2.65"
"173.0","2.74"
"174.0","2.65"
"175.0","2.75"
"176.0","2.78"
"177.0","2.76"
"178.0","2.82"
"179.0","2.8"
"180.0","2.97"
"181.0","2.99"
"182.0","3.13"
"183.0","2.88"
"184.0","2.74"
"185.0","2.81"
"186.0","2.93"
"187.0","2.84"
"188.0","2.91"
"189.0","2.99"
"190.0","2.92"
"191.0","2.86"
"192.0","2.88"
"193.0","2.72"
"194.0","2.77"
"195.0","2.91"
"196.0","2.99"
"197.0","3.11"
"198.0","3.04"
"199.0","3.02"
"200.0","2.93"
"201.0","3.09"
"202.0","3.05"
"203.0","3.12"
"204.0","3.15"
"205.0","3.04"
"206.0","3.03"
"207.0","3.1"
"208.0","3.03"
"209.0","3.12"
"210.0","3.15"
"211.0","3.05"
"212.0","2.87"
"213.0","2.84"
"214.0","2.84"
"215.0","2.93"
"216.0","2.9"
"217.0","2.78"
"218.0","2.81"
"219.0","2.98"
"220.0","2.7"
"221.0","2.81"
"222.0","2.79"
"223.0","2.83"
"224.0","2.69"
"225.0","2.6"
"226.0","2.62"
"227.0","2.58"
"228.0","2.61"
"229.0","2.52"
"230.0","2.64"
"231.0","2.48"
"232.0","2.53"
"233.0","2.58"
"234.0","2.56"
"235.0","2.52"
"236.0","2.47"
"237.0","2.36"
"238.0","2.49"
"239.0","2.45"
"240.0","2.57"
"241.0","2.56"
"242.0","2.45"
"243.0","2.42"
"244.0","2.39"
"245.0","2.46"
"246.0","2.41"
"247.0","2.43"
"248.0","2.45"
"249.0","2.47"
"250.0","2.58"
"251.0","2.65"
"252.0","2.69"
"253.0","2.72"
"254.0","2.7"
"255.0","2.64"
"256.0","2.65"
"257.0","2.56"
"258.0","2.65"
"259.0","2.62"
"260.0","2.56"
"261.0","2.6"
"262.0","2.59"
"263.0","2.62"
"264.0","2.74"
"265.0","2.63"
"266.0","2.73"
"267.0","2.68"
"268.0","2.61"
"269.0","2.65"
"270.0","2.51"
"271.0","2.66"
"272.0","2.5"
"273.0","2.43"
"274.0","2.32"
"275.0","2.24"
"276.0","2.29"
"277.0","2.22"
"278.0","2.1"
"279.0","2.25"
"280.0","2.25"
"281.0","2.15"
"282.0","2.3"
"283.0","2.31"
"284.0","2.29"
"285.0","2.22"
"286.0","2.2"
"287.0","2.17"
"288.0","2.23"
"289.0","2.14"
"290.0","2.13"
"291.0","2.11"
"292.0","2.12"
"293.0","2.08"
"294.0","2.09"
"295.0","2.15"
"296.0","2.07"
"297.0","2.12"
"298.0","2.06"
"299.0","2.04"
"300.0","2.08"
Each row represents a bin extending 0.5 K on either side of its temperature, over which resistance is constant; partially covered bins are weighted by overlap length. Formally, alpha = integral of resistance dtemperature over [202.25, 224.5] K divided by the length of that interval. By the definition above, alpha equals 2.94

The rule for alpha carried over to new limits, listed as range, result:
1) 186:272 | 2.73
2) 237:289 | 2.47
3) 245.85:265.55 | 2.6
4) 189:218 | 2.97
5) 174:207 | 2.93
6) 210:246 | 2.65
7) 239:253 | 2.51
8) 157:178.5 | 2.64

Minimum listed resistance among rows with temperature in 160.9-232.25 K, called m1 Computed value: 2.45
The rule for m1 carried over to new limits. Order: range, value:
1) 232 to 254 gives 2.36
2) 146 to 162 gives 2.03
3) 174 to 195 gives 2.65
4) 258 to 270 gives 2.51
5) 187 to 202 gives 2.72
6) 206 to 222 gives 2.7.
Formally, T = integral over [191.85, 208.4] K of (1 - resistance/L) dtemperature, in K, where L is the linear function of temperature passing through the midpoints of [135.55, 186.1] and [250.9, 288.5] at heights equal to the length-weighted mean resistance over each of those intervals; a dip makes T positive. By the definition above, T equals -3.7 K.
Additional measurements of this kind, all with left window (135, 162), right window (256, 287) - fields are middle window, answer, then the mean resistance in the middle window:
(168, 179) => -2.63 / 2.72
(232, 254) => -1.29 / 2.51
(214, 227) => -2.61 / 2.78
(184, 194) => -2.80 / 2.86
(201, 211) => -3.54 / 3.09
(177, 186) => -2.73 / 2.89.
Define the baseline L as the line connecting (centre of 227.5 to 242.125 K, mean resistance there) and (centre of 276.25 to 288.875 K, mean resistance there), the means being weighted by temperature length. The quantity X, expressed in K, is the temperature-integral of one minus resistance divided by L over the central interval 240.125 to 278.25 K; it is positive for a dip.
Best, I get -2.7 K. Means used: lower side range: 2.52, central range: 2.53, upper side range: 2.22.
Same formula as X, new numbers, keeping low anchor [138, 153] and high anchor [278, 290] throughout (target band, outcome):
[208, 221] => -4.8 K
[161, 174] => -3.8 K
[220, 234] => -3.2 K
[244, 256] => -2.1 K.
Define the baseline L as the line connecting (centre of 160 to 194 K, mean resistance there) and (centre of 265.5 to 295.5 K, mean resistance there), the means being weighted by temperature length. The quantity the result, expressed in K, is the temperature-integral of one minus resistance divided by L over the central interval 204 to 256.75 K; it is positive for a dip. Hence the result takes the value -3.20 K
